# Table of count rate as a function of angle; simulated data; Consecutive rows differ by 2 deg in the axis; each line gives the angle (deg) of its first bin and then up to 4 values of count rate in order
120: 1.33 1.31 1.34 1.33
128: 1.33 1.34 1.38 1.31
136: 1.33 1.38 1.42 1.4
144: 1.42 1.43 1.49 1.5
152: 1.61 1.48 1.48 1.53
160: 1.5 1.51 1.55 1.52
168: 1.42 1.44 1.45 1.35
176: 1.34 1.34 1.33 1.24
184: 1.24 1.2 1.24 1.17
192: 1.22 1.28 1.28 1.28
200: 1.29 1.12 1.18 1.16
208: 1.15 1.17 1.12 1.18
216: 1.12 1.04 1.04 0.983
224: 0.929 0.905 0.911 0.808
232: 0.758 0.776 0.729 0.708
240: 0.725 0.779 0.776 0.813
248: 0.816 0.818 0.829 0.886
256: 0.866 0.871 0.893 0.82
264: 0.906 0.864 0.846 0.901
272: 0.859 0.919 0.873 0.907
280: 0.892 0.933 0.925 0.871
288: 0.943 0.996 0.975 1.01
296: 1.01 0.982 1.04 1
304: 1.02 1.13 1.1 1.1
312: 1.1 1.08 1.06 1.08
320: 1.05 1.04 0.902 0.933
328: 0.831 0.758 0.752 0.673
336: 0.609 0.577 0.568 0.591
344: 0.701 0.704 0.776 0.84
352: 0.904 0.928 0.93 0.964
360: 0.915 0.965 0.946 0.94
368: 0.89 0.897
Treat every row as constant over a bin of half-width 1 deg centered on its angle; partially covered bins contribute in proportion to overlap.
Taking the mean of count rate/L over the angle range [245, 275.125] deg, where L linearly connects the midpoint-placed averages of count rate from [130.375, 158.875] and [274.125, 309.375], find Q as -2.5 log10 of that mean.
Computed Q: 0.24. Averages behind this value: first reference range 1.44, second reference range 0.977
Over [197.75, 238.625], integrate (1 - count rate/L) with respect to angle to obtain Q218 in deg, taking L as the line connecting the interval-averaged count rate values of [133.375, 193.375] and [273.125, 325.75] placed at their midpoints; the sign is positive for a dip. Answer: 7.4 deg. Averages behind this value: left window 1.39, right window 0.997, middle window 1.02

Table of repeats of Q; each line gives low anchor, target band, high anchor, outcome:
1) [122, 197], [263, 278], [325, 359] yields 0.14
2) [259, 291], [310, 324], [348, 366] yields -0.17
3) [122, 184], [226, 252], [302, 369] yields 0.42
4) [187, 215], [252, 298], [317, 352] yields 0.07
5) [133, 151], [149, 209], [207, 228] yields -0.09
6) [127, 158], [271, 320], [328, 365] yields -0.06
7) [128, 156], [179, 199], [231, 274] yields -0.07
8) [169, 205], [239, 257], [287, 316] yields 0.38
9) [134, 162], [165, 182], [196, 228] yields -0.06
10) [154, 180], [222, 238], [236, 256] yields 0.12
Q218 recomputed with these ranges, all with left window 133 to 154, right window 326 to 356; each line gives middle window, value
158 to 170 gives -1.21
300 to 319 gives -4.92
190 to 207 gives 0.23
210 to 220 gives 0.59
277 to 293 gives 0.12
